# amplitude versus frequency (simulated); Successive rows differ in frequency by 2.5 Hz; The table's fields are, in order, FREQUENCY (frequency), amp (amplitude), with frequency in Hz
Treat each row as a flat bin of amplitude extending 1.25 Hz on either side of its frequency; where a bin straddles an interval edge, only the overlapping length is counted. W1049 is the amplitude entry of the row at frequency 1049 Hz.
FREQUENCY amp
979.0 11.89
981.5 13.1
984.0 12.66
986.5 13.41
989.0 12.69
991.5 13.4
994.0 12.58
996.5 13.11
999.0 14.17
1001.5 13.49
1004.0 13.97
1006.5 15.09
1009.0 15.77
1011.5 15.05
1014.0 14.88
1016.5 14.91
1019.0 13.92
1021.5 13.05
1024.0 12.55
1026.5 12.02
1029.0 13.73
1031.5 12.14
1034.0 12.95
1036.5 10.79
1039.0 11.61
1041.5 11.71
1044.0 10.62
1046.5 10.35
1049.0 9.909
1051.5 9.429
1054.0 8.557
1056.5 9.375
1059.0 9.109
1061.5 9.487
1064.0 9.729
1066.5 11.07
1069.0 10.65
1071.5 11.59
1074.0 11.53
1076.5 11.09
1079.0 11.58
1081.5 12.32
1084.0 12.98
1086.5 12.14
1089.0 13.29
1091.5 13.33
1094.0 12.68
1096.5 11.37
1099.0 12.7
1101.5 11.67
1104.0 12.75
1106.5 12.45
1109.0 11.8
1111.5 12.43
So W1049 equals 9.909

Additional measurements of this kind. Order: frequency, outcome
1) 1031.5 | 12.14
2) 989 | 12.69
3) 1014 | 14.88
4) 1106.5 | 12.45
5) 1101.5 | 11.67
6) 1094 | 12.68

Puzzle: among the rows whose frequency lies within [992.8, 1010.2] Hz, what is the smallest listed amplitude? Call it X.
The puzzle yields 12.58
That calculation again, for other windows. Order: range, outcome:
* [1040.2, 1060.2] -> 8.557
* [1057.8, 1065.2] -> 9.109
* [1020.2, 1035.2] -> 12.02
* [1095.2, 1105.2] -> 11.37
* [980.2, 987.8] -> 12.66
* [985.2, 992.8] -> 12.69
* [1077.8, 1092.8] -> 11.58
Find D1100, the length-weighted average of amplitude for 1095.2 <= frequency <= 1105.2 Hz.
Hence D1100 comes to 12.1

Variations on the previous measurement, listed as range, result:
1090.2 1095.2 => 13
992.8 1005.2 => 13.5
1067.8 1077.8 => 11.2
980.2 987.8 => 13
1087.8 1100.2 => 12.7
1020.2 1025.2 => 12.8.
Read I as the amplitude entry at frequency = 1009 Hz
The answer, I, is 15.77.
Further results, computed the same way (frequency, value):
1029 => 13.73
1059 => 9.109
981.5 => 13.1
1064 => 9.729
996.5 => 13.11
